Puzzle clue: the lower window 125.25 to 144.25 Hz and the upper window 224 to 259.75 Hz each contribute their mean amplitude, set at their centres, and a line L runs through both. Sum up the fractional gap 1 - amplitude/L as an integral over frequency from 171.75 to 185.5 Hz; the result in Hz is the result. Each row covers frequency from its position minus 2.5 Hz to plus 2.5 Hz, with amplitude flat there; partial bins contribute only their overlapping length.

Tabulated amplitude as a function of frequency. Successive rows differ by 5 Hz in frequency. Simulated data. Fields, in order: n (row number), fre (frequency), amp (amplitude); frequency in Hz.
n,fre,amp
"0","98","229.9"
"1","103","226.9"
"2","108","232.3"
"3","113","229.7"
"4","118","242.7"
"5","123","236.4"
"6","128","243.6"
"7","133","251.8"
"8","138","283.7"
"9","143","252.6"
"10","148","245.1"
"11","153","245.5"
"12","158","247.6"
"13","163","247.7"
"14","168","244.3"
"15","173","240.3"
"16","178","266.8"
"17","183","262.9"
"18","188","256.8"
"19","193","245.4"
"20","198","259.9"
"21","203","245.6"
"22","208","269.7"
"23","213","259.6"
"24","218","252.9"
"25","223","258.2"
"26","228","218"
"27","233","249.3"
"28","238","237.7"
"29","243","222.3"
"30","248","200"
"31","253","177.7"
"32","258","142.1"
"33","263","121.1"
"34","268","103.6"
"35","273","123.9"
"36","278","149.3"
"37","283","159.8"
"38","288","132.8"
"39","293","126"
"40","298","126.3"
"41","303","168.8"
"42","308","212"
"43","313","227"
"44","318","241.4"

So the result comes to -1.1 Hz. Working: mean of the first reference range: 258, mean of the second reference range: 210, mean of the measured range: 258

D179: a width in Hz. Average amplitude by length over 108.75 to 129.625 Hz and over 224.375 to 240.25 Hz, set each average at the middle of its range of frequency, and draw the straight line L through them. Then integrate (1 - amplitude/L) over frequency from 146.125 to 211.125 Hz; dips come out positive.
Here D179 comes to -4.2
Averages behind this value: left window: 237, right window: 237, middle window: 252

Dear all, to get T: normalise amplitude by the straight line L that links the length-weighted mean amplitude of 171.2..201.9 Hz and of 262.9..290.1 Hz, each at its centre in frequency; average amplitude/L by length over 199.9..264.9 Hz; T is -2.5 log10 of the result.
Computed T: -0.14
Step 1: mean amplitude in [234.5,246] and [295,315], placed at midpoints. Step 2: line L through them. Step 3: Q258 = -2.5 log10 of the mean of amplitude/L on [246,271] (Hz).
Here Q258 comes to 0.42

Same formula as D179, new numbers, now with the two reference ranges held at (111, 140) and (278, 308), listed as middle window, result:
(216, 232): -4.5 Hz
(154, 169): -1.3 Hz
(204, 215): -3.6 Hz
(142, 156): -0.8 Hz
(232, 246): -4.1 Hz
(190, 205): -3.3 Hz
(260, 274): 4.1 Hz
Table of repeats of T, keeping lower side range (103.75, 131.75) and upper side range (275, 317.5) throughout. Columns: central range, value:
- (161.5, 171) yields -0.13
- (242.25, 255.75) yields -0.06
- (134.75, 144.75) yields -0.17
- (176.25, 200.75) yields -0.23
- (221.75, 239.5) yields -0.24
